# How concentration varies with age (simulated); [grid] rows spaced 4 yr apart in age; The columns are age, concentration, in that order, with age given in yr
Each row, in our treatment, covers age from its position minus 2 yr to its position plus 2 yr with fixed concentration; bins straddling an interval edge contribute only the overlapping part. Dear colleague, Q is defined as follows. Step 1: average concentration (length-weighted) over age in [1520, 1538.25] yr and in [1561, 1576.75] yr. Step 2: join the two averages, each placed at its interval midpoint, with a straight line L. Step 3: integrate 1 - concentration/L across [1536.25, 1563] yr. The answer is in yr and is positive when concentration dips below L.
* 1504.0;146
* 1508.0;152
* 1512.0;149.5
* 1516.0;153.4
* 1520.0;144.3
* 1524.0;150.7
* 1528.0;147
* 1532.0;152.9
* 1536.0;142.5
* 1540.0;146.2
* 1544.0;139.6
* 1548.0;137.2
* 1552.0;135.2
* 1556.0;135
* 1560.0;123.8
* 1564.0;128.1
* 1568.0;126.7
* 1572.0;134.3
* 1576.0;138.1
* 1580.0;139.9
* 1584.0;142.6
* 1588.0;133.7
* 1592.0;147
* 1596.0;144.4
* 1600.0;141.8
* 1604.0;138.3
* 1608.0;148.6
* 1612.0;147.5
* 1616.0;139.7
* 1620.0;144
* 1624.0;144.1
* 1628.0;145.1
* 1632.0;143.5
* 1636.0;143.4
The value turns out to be 0.54 yr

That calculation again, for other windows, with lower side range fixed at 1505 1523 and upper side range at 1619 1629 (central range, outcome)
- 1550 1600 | 3.7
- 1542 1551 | 0.6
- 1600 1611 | 0.1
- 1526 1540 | 0.1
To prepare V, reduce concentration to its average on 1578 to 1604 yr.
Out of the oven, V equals 141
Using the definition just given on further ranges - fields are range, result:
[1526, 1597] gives 138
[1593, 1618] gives 144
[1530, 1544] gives 146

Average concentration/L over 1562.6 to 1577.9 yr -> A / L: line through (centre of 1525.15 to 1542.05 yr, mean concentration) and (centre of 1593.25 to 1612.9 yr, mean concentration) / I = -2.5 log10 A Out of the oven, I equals 0.107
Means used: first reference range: 147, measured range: 132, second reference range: 144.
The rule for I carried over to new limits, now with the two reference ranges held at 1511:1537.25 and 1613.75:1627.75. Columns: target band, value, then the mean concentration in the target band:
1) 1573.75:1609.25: 0.03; 141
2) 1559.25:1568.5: 0.16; 126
